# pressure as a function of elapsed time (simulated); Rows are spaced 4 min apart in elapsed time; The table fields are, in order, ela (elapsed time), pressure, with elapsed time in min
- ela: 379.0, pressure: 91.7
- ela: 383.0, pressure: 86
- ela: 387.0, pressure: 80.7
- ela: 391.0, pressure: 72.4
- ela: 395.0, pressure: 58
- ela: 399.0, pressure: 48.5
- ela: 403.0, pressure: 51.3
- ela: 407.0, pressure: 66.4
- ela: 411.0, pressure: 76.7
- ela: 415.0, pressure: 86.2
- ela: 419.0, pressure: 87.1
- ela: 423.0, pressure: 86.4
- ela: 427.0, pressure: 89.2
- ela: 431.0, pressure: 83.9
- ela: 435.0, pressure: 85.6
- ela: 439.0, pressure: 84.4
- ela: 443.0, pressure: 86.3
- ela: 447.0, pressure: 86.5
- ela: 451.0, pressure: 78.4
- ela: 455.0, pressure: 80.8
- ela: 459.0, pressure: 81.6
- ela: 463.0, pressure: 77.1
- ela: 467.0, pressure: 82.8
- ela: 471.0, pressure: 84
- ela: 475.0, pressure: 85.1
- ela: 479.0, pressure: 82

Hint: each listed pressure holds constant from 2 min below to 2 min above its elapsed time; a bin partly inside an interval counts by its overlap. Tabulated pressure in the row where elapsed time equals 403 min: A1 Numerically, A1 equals 51.3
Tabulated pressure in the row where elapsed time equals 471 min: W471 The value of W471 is 84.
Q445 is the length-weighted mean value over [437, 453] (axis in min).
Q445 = 83.9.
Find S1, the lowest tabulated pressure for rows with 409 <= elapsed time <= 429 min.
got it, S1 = 76.7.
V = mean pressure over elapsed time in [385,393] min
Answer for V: 76.6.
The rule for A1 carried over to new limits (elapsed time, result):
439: 84.4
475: 85.1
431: 83.9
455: 80.8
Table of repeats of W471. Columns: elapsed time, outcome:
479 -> 82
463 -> 77.1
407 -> 66.4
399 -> 48.5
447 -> 86.5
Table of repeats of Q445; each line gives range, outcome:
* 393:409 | 56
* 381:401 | 69.1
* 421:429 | 87.8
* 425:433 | 86.6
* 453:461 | 81.2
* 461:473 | 81.3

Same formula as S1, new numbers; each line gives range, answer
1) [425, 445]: 83.9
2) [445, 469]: 77.1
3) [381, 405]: 48.5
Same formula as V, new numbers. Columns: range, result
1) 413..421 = 86.7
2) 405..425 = 80.6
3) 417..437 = 86.4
